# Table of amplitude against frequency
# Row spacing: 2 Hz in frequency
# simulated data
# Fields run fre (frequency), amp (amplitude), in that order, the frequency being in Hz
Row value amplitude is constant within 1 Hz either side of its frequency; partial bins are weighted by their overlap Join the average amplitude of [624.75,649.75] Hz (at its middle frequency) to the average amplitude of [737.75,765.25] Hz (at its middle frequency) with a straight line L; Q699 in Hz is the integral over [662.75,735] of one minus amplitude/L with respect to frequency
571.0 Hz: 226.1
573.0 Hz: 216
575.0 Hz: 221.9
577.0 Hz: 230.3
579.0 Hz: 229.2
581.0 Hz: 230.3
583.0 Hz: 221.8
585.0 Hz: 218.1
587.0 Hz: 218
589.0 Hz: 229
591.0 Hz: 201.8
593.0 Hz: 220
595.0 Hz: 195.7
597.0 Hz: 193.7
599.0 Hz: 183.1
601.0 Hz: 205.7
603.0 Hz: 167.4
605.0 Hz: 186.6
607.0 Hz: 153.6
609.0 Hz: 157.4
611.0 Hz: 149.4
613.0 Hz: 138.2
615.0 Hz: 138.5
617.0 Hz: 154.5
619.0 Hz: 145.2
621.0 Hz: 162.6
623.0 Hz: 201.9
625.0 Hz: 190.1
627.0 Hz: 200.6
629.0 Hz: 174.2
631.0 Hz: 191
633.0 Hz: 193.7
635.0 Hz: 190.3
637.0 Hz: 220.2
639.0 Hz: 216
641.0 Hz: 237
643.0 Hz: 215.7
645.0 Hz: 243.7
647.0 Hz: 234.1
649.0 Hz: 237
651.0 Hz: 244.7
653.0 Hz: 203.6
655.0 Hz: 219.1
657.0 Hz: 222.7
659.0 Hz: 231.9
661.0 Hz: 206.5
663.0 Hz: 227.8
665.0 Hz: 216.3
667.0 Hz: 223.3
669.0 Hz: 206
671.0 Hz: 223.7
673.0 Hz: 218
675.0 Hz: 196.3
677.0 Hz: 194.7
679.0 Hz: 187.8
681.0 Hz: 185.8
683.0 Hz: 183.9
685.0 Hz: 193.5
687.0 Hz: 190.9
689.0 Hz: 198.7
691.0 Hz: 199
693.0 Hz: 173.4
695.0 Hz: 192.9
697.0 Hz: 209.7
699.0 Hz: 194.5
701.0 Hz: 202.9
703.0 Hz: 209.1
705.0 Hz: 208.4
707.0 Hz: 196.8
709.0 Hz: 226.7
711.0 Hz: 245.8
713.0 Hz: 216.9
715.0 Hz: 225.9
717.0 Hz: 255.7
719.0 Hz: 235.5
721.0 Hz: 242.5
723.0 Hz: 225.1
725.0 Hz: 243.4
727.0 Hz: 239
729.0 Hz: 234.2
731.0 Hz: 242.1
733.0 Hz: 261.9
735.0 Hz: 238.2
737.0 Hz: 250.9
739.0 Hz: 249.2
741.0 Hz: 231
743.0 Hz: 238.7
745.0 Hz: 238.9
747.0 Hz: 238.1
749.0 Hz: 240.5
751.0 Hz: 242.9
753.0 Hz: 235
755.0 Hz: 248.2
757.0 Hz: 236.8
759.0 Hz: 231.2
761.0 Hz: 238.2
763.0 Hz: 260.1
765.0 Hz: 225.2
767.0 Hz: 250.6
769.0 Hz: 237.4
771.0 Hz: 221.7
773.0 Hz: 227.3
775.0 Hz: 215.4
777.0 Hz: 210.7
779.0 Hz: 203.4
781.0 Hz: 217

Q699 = 3.9 Hz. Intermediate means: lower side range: 211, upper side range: 240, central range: 215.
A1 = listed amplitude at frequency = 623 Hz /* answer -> 201.9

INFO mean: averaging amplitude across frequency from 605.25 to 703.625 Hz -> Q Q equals 198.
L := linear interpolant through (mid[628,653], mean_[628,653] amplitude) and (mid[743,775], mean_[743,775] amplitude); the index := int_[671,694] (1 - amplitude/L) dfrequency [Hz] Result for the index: 3.01 Hz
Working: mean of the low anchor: 216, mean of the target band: 194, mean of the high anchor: 237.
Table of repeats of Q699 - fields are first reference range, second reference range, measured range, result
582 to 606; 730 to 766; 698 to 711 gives 1.2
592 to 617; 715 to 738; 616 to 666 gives -3.3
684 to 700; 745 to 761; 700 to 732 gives -2.5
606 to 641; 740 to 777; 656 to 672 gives -2.1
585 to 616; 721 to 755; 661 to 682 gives 0.5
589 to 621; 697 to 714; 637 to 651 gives -3.1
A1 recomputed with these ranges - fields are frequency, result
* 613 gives 138.2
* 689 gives 198.7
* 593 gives 220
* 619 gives 145.2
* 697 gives 209.7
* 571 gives 226.1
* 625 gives 190.1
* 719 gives 235.5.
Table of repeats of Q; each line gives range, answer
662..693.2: 202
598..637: 174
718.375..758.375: 241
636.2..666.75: 225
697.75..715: 213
